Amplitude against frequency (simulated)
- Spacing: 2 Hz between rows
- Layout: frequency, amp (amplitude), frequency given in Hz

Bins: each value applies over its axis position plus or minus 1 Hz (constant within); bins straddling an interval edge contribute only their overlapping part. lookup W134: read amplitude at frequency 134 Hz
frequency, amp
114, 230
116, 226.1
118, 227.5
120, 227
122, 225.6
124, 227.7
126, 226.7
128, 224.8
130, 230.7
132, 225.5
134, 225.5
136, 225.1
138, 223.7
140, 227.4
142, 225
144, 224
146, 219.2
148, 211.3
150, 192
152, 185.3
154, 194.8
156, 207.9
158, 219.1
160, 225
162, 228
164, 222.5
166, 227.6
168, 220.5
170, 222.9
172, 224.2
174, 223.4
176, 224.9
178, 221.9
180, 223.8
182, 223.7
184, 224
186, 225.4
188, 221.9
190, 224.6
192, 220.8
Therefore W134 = 225.5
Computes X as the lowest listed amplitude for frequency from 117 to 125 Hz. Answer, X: 225.6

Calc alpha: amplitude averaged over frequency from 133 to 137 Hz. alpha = 225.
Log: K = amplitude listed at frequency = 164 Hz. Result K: 222.5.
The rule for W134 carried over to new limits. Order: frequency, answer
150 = 192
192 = 220.8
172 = 224.2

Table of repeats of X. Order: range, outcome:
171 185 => 221.9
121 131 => 224.8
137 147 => 219.2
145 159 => 185.3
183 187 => 224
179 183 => 223.7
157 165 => 219.1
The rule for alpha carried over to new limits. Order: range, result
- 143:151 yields 212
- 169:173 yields 224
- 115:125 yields 227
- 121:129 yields 226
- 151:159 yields 202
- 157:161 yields 222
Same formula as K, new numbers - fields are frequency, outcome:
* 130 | 230.7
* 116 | 226.1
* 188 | 221.9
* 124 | 227.7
